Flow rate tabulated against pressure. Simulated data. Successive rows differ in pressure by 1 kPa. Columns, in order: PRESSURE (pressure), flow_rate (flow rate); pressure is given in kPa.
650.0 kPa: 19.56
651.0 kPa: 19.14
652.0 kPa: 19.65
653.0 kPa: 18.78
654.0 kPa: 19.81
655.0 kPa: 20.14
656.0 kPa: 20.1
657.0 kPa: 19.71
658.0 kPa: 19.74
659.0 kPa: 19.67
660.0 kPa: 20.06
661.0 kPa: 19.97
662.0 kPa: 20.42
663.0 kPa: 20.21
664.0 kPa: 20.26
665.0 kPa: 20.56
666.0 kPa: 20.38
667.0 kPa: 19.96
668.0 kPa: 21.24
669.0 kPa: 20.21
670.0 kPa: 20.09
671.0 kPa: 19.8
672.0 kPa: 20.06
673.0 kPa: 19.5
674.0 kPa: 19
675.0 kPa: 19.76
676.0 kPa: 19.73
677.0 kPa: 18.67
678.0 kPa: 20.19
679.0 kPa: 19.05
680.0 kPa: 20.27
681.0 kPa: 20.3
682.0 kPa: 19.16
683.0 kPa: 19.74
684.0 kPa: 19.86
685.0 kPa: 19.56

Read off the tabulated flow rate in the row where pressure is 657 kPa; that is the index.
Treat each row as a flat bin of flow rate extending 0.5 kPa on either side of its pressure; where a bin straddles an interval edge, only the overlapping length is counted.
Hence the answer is 19.71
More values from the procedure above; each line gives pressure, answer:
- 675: 19.76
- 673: 19.5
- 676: 19.73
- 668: 21.24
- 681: 20.3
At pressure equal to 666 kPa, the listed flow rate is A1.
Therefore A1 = 20.38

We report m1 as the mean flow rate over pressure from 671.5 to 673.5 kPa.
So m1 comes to 19.8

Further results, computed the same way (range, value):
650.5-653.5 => 19.2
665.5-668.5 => 20.5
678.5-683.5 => 19.7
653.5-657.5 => 19.9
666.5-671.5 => 20.3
